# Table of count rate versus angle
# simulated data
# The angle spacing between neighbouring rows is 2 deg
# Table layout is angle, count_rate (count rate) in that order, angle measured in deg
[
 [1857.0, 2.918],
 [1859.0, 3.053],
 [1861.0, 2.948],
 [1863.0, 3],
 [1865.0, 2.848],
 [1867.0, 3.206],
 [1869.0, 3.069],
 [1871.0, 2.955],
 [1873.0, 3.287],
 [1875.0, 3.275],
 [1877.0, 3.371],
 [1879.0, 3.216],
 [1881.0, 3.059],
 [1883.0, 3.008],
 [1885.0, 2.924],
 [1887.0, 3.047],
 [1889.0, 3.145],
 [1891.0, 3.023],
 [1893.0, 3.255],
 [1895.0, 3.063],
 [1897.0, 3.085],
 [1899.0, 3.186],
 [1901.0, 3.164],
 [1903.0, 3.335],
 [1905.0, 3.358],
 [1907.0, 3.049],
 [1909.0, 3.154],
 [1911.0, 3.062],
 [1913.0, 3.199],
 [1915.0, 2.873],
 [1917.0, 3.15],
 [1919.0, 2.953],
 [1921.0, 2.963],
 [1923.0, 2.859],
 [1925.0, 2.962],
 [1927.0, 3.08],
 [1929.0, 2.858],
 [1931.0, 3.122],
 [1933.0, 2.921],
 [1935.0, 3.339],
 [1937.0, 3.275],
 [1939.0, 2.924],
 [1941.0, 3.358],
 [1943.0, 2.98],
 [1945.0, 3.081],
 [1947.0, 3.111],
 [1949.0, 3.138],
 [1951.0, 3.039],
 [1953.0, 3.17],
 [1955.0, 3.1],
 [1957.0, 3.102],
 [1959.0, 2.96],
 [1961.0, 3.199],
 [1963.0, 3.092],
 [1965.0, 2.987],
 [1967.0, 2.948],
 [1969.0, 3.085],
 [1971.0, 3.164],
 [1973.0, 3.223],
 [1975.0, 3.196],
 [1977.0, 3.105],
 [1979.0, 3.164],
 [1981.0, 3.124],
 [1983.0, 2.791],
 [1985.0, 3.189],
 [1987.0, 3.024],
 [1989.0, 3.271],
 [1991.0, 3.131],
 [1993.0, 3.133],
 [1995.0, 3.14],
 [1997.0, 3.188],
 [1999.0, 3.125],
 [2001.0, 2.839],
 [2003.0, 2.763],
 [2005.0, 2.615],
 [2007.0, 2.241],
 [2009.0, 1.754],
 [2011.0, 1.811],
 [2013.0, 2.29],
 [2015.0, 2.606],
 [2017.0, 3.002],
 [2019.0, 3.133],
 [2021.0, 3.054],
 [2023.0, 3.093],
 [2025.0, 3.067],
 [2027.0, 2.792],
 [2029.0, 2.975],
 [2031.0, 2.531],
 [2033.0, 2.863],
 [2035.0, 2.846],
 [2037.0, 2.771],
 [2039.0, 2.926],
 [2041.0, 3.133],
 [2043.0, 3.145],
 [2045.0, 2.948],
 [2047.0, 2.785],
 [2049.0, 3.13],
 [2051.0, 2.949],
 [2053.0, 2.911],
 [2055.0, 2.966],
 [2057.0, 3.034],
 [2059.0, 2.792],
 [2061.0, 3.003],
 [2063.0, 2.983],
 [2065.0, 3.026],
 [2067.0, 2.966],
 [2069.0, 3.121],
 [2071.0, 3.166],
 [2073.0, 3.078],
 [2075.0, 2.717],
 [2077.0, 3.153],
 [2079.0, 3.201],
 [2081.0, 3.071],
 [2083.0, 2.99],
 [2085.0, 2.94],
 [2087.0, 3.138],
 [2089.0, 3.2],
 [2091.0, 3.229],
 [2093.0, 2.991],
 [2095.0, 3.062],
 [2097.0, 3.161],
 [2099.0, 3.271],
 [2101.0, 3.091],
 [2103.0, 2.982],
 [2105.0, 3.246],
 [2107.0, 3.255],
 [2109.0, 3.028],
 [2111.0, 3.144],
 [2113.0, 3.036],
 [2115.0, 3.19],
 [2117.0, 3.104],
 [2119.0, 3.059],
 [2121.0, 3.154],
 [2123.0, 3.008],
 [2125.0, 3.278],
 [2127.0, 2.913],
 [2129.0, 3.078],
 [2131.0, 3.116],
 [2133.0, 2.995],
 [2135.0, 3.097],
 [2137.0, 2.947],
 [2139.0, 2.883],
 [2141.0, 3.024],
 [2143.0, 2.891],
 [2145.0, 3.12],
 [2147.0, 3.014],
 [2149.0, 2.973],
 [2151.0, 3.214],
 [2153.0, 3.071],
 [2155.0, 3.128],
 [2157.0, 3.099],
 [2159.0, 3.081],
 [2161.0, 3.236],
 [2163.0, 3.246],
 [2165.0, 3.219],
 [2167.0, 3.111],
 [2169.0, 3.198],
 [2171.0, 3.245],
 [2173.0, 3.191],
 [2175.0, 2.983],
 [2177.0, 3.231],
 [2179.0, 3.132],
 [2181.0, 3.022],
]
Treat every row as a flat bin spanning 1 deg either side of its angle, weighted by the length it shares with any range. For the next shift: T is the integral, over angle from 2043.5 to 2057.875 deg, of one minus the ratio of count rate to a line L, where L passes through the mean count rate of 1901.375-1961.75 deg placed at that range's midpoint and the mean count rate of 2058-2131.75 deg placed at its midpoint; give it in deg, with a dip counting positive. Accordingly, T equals 0.5 deg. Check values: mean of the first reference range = 3.09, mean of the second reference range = 3.08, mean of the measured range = 2.97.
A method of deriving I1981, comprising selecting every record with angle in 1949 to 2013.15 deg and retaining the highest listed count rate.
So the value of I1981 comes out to 3.271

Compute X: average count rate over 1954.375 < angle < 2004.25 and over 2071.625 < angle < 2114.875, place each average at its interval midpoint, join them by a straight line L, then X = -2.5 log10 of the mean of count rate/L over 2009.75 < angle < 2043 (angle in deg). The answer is 0.10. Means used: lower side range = 3.08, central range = 2.81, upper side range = 3.1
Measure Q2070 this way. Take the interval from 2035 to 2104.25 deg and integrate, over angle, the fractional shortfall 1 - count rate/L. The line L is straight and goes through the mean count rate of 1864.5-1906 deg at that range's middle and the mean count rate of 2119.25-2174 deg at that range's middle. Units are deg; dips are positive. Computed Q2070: 1.8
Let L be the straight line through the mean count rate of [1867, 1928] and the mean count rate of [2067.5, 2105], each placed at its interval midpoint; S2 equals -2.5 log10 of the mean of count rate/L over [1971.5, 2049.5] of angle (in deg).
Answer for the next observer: 0.07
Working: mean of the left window 3.11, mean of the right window 3.09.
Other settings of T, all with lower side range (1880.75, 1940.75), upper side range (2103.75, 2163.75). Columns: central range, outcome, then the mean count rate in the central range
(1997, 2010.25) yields 2.1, 2.59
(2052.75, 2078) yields 0.7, 3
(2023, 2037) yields 1.0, 2.86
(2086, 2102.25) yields -0.3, 3.14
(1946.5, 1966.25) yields 0.0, 3.09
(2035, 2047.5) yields 0.5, 2.95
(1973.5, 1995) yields -0.2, 3.12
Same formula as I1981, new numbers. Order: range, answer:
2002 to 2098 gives 3.229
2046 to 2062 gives 3.13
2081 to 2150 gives 3.278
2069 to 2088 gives 3.201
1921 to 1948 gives 3.358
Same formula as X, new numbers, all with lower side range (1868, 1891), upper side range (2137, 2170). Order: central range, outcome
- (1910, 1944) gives 0.02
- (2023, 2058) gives 0.06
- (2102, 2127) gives -0.01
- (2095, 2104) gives -0.01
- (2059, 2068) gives 0.05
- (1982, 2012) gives 0.11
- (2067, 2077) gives 0.02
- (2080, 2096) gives 0.01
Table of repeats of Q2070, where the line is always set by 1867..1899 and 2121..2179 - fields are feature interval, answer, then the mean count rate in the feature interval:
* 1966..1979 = 0.0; 3.12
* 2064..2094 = 0.4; 3.07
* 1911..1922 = 0.3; 3.03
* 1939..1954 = 0.0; 3.11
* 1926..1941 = 0.1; 3.09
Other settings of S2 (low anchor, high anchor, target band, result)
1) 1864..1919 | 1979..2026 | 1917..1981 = -0.04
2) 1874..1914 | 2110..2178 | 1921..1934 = 0.06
